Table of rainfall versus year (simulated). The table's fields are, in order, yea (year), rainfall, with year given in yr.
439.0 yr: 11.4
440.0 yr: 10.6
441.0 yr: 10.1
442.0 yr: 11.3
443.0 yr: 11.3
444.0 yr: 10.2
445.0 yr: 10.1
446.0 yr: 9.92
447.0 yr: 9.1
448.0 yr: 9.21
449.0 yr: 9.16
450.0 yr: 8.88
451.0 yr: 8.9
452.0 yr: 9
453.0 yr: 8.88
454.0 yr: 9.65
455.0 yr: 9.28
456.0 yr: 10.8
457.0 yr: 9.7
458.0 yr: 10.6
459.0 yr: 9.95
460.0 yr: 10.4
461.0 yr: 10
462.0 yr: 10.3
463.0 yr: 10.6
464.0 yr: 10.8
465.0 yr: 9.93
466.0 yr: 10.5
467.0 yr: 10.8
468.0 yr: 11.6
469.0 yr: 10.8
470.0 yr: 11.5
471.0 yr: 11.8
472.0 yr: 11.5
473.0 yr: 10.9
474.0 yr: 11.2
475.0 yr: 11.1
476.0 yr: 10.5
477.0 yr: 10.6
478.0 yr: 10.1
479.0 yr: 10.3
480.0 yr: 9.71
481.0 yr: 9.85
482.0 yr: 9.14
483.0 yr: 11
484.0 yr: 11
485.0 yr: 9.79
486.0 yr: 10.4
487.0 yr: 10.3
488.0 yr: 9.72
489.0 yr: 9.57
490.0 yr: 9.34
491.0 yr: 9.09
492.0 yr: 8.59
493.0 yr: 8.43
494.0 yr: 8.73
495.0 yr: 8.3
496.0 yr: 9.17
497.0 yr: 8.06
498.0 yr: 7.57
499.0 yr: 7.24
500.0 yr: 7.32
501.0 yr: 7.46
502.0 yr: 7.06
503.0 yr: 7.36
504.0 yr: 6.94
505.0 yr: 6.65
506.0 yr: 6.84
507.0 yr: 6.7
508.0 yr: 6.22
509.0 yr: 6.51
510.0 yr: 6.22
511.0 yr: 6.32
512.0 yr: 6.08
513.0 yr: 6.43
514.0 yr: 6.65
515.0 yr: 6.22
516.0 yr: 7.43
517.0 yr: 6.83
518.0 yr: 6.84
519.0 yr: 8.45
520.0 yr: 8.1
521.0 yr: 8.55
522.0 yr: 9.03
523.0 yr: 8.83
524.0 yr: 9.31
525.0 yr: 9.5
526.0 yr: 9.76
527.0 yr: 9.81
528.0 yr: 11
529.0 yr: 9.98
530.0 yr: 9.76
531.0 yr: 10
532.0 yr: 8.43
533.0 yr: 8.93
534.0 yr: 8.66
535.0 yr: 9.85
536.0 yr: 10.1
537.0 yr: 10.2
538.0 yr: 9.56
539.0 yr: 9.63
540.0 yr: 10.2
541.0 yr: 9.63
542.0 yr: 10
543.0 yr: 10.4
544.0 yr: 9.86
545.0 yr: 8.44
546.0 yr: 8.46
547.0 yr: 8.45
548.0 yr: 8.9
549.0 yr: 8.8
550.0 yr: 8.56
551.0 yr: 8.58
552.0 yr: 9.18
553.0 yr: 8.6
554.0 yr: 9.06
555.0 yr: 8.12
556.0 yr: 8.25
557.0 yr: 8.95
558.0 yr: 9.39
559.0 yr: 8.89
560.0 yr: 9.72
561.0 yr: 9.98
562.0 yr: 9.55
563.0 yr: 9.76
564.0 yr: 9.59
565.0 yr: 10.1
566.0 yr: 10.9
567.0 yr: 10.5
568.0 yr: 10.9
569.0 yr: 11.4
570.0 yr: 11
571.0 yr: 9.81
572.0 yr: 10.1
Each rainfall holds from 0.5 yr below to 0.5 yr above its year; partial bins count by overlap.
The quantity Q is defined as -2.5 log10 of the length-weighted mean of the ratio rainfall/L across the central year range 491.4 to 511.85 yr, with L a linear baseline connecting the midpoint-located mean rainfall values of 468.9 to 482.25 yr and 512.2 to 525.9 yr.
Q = 0.219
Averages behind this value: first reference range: 10.7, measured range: 7.37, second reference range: 7.88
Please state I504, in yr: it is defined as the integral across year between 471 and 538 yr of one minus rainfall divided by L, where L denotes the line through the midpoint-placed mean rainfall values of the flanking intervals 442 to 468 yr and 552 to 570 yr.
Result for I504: 7.2 yr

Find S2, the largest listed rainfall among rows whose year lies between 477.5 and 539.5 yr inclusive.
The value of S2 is 11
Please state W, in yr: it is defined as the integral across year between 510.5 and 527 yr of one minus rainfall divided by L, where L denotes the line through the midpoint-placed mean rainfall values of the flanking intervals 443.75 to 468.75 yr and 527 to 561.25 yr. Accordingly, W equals 2.9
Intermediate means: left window 9.94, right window 9.31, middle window 7.83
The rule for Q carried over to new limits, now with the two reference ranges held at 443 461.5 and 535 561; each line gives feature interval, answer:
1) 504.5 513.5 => 0.412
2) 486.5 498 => 0.063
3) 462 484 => -0.116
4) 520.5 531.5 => -0.030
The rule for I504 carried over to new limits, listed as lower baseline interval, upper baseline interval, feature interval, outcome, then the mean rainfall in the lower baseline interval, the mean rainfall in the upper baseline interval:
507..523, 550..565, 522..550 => -4.8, 7.1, 9.13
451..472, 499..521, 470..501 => -3.5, 10.3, 6.93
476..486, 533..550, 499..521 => 6.5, 10.2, 9.41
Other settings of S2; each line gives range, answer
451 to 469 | 11.6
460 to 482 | 11.8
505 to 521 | 8.55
